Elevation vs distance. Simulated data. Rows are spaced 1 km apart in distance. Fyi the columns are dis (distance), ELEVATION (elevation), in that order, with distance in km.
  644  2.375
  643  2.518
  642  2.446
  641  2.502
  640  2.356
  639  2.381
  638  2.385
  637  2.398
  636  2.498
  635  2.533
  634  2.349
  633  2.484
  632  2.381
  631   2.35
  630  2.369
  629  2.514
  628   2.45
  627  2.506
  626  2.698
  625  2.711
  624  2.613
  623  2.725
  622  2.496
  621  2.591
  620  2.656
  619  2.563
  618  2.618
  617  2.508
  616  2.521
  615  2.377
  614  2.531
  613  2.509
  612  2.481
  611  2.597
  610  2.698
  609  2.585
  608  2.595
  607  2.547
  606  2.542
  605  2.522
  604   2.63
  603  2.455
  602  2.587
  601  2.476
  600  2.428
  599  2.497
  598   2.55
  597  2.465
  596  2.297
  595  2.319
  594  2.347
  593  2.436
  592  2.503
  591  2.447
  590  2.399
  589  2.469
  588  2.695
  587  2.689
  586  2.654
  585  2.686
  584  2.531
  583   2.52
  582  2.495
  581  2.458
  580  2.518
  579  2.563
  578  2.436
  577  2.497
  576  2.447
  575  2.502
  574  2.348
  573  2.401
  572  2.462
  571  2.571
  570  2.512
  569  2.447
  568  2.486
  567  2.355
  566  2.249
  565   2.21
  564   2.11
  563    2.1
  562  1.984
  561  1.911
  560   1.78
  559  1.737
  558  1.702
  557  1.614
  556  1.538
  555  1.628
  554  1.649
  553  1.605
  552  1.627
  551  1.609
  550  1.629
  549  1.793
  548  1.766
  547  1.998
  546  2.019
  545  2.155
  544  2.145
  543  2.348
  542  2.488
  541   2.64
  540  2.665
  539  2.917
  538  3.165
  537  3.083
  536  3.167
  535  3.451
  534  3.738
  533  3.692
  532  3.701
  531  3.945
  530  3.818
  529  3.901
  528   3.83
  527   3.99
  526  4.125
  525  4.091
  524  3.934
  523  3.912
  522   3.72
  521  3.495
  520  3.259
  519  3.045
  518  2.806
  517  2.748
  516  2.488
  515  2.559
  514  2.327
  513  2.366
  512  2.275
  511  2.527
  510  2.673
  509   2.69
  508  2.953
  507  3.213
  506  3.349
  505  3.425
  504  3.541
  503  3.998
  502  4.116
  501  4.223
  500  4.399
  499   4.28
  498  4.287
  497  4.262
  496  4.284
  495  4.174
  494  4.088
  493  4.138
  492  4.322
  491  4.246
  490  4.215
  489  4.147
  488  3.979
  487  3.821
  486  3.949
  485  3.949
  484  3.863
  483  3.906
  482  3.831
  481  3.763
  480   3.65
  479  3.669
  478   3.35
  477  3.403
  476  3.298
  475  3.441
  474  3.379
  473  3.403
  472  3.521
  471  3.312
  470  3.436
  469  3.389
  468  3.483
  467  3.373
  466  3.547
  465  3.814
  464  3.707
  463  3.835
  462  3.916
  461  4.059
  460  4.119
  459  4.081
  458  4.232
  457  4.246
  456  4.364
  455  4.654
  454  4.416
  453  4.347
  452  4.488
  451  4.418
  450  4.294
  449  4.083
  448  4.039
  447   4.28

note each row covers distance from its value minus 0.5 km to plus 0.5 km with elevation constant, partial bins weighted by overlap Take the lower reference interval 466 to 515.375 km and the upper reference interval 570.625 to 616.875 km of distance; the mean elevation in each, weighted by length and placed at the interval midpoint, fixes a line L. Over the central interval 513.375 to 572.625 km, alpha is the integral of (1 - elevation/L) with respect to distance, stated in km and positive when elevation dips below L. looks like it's 8.1 km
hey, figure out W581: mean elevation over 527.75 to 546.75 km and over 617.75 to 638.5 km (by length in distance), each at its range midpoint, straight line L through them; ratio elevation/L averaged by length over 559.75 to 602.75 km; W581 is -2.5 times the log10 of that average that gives 0.159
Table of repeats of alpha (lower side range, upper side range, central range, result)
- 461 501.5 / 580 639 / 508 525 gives 2.4 km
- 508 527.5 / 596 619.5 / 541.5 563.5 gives 7.8 km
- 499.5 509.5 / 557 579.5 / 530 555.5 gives 2.7 km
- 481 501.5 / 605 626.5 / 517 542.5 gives 1.3 km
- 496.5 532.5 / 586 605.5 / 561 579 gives 2.8 km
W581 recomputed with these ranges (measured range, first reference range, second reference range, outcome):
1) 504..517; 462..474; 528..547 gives 0.17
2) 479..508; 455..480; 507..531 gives -0.15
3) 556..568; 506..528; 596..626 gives 0.39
